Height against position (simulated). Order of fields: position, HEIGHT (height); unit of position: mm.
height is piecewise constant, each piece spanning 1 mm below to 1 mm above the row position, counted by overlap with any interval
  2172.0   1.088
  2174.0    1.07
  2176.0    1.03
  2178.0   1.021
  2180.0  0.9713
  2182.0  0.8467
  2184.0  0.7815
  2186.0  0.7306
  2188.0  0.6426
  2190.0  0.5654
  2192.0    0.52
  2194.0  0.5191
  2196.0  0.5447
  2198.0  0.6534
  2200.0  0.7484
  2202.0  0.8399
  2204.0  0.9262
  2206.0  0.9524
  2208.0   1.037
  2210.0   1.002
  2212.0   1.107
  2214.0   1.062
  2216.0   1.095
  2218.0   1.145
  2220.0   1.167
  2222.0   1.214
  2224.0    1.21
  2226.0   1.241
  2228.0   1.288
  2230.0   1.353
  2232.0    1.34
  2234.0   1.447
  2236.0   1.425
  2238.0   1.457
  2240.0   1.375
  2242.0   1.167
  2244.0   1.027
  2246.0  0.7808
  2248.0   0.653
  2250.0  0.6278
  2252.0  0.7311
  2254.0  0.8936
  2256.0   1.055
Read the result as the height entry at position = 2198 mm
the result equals 0.6534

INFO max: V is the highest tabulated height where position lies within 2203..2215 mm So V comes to 1.107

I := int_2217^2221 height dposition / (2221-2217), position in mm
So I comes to 1.16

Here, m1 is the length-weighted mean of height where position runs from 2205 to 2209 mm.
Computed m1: 0.995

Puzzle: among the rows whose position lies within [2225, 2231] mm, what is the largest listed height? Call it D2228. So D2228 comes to 1.353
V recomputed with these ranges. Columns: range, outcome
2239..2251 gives 1.375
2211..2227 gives 1.241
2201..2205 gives 0.9262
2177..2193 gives 1.021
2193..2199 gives 0.6534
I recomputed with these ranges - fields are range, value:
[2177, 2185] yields 0.905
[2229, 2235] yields 1.38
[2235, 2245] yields 1.29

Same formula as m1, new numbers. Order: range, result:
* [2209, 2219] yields 1.08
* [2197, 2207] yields 0.824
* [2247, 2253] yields 0.671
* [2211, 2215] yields 1.08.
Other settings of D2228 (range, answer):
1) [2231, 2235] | 1.447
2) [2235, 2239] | 1.457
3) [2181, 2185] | 0.8467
